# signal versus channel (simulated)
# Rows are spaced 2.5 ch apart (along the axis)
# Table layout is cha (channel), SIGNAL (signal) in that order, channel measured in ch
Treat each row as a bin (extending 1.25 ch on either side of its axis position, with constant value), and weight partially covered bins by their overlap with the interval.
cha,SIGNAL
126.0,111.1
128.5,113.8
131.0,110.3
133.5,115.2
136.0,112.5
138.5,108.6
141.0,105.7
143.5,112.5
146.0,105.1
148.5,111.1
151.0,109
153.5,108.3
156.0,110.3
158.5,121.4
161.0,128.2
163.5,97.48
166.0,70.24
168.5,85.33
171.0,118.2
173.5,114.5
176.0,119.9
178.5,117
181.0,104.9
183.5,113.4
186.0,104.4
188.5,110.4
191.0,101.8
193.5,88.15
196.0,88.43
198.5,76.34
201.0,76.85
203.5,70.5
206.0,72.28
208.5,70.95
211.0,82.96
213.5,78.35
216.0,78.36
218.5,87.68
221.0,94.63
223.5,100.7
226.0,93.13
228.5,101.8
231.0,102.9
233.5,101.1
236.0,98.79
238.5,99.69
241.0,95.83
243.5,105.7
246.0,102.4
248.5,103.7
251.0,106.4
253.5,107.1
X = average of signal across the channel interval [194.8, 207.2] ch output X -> 76.9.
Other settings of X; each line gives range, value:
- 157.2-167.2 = 105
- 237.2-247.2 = 101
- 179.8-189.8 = 108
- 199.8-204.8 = 73.6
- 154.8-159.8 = 116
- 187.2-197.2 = 97.3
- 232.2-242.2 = 98.9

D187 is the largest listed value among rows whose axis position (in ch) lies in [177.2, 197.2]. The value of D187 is 117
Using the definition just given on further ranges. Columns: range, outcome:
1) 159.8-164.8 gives 128.2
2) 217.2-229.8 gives 101.8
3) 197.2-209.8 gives 76.85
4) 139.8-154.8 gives 112.5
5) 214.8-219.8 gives 87.68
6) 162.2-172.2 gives 118.2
